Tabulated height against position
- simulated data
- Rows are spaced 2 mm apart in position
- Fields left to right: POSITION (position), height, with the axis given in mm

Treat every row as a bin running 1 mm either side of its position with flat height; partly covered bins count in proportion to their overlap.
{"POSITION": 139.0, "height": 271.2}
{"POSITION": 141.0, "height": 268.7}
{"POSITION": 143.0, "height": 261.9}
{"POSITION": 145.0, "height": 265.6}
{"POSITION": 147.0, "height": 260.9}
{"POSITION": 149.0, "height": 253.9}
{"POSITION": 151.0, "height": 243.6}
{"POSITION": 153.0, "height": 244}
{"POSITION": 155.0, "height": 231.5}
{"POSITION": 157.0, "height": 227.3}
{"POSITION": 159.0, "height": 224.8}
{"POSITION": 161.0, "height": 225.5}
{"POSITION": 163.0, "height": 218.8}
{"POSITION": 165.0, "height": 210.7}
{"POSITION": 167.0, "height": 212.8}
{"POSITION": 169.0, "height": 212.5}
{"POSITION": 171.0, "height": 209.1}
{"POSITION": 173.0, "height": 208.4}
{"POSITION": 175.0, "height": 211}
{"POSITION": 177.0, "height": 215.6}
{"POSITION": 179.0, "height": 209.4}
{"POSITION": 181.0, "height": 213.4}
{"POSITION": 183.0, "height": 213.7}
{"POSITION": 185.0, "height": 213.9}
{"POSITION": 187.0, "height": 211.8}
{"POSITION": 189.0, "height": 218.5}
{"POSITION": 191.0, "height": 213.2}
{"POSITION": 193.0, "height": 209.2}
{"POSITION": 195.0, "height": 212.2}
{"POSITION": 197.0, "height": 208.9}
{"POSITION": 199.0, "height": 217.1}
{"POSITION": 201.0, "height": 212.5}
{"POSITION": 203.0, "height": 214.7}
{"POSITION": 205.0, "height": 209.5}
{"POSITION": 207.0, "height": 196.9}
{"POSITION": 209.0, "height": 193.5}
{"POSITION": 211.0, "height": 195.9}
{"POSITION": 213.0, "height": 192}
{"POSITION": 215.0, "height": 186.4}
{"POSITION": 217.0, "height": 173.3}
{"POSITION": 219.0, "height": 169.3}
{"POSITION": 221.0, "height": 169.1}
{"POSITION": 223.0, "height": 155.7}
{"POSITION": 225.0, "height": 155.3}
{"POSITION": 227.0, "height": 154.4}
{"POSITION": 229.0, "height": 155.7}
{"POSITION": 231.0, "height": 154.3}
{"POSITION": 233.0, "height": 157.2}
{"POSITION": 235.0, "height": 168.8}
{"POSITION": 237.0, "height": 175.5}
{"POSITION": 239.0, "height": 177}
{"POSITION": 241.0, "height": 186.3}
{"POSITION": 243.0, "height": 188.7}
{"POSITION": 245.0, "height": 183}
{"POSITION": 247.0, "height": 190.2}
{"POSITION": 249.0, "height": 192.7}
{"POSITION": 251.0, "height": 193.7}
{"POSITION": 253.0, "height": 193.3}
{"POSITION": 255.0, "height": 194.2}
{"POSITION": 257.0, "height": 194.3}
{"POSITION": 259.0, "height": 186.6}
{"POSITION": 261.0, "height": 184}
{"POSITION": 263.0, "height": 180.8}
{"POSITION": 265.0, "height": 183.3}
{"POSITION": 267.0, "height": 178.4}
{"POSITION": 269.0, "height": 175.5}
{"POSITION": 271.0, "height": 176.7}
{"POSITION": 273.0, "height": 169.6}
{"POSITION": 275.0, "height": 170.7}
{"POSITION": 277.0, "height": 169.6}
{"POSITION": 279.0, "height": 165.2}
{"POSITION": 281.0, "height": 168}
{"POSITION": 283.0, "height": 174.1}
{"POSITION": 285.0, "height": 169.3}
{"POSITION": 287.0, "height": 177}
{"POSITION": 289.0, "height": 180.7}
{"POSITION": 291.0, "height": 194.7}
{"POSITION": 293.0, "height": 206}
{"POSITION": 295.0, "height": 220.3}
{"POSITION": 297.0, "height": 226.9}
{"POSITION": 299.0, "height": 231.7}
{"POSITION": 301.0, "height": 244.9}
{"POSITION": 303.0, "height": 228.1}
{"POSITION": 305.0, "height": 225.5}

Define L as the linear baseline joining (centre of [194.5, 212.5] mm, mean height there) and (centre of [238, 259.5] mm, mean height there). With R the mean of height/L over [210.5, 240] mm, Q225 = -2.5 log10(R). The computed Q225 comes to 0.17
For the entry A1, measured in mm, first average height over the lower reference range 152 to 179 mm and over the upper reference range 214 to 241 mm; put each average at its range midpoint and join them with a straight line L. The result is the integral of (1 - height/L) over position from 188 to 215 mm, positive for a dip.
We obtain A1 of -2.6 mm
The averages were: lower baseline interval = 219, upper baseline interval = 166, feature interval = 206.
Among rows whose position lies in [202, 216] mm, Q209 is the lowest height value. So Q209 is 186.4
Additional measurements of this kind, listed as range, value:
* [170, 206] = 208.4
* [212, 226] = 155.3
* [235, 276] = 168.8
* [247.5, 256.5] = 192.7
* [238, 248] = 177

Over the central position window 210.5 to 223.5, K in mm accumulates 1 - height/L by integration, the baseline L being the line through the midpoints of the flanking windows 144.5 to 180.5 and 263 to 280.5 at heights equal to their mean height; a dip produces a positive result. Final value 1.5 mm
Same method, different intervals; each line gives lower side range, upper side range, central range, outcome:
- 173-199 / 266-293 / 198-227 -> 2.1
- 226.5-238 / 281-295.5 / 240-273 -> -2.7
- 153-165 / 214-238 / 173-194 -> -1.0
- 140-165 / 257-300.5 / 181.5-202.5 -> 1.1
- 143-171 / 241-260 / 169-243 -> 6.5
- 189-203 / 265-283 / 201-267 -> 3.7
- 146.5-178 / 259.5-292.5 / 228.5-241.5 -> 1.8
